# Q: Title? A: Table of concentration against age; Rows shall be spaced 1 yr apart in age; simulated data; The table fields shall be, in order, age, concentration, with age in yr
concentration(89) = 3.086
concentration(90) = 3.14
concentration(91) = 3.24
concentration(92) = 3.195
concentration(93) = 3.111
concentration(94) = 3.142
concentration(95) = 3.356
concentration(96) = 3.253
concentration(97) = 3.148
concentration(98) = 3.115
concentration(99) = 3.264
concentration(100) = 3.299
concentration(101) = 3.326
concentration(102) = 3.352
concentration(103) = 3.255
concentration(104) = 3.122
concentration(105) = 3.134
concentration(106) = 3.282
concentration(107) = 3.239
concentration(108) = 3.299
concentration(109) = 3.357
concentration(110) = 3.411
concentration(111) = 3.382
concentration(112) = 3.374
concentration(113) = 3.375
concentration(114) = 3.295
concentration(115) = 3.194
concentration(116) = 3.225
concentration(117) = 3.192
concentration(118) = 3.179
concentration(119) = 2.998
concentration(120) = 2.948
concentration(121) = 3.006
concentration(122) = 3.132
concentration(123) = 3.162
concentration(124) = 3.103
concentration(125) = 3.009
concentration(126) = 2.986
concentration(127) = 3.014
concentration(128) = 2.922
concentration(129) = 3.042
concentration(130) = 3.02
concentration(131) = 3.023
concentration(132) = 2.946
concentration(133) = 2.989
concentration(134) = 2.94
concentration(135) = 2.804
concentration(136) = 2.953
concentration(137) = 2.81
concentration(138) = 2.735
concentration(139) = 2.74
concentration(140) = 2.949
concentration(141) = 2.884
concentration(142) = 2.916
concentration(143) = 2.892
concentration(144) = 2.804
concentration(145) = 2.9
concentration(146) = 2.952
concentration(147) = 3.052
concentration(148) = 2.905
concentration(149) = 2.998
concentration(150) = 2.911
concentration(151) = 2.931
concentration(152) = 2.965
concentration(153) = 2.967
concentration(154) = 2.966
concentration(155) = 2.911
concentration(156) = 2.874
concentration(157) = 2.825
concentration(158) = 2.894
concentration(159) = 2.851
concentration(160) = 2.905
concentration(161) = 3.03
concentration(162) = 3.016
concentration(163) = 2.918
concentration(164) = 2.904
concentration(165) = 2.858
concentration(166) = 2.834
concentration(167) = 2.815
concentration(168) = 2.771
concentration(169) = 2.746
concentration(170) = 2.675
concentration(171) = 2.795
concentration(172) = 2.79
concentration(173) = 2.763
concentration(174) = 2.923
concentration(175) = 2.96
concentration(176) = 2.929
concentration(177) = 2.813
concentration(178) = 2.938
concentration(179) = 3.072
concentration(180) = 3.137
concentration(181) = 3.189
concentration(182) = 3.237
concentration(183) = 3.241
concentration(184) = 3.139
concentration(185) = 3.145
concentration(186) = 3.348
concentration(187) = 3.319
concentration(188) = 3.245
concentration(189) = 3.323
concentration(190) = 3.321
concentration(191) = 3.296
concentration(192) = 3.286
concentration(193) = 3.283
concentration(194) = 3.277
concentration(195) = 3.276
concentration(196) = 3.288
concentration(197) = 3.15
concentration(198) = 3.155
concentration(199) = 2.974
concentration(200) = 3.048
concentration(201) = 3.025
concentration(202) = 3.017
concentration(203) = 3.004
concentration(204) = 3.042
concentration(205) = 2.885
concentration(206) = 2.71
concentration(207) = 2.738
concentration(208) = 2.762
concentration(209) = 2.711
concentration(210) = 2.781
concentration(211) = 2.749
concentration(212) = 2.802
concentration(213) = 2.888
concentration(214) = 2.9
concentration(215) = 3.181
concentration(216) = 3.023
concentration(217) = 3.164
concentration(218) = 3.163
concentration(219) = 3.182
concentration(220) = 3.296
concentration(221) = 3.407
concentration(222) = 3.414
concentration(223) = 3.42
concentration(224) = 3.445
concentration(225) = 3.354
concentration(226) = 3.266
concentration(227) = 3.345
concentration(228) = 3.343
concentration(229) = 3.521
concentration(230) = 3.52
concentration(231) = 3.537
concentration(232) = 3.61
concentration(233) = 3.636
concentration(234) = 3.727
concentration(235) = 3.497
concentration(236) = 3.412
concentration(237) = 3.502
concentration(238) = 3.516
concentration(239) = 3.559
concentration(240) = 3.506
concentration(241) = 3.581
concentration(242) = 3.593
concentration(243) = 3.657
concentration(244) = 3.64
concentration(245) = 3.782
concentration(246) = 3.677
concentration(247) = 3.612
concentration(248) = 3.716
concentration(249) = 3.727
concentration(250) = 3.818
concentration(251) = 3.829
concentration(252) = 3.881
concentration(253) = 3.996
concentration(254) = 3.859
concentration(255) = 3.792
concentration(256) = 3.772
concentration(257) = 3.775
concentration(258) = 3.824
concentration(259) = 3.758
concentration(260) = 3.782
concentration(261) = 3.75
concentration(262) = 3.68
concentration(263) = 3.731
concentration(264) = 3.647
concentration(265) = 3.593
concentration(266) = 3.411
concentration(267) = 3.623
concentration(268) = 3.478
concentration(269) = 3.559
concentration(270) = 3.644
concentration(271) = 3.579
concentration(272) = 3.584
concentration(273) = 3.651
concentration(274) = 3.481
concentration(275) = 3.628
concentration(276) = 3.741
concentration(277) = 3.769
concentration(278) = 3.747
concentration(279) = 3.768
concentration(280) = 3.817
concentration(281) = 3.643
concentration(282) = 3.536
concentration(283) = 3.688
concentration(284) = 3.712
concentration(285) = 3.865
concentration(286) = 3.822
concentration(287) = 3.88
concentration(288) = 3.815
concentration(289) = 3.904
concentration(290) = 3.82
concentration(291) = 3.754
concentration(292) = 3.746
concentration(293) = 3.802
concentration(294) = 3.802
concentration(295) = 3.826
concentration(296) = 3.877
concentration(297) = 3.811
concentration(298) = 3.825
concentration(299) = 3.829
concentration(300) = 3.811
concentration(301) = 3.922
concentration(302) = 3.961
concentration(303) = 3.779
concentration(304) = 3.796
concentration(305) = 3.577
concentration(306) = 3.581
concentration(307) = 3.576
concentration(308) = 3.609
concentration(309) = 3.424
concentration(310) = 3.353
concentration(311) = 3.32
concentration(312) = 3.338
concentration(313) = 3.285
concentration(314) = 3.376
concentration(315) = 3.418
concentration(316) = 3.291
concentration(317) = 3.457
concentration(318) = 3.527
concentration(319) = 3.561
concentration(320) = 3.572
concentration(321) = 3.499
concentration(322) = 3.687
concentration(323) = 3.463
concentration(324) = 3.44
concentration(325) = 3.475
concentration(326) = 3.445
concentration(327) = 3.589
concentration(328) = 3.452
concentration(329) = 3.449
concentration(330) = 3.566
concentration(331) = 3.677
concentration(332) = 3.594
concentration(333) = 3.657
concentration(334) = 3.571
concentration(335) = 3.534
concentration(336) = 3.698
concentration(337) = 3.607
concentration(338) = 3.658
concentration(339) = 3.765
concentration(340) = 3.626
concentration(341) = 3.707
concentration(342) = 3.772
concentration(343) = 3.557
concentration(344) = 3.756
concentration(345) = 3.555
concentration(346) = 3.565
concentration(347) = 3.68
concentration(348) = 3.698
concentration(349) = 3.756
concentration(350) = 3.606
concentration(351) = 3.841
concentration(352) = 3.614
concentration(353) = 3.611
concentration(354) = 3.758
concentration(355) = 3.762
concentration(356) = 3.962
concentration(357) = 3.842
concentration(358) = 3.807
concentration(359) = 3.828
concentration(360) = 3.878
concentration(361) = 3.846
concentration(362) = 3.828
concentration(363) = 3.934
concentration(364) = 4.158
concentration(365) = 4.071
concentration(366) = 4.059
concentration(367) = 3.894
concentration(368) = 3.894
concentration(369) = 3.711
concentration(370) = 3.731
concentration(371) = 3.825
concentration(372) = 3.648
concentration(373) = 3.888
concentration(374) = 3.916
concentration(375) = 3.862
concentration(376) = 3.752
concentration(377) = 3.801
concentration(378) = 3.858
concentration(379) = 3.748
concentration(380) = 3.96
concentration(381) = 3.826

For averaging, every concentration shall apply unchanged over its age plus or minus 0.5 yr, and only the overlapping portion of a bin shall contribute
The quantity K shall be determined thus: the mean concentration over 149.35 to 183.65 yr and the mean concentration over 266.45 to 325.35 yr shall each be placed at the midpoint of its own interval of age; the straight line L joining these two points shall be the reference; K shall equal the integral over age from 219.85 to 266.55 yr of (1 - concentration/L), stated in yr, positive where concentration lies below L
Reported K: -3.6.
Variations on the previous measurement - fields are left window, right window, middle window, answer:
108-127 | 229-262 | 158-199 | 4.50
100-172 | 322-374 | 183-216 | 1.58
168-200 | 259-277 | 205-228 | 1.56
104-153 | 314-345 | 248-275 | -2.47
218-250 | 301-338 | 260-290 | -1.34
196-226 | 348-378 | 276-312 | -2.64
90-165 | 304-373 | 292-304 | -1.02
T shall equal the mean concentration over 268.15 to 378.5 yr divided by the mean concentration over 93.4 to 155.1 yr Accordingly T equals 1.2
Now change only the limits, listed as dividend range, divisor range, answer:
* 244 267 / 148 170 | 1.29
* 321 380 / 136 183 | 1.28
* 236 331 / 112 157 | 1.22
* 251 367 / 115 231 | 1.22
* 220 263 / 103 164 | 1.20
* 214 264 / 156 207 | 1.18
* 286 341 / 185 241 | 1.12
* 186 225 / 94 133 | 0.98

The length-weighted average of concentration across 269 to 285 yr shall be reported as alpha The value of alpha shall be 3.67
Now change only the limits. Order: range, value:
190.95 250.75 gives 3.29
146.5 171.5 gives 2.89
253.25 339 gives 3.65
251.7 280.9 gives 3.7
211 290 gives 3.57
